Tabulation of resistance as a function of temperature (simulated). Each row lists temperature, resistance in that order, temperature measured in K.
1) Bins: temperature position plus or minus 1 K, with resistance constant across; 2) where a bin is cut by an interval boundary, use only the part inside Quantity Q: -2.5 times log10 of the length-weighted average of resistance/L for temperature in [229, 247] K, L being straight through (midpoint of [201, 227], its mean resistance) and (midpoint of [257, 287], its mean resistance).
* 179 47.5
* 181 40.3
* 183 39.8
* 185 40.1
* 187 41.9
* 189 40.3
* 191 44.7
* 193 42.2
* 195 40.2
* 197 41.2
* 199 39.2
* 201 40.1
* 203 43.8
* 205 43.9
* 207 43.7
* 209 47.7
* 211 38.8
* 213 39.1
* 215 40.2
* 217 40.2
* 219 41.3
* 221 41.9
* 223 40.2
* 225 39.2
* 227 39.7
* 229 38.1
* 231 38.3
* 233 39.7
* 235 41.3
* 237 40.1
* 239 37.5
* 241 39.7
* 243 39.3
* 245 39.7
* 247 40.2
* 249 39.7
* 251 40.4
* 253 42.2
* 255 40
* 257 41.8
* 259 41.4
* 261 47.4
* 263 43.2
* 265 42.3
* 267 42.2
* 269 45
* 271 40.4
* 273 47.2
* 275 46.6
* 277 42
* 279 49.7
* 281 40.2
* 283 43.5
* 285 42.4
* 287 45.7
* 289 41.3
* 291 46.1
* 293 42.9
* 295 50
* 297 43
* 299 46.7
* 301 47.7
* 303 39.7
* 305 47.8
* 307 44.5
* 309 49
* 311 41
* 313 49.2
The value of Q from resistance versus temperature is 0.08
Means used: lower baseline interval 41.5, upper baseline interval 43.8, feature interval 39.4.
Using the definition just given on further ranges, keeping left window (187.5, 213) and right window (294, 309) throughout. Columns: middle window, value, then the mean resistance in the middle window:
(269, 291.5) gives 0.02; 44.1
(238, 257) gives 0.10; 40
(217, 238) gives 0.08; 40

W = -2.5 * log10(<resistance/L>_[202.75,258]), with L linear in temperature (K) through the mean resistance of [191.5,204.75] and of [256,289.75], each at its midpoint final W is 0.05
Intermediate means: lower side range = 41.4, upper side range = 43.7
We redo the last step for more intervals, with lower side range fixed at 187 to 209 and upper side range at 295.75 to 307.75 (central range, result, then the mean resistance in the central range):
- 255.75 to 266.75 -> 0.02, 43.1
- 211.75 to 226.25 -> 0.07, 40.3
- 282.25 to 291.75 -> 0.02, 43.7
